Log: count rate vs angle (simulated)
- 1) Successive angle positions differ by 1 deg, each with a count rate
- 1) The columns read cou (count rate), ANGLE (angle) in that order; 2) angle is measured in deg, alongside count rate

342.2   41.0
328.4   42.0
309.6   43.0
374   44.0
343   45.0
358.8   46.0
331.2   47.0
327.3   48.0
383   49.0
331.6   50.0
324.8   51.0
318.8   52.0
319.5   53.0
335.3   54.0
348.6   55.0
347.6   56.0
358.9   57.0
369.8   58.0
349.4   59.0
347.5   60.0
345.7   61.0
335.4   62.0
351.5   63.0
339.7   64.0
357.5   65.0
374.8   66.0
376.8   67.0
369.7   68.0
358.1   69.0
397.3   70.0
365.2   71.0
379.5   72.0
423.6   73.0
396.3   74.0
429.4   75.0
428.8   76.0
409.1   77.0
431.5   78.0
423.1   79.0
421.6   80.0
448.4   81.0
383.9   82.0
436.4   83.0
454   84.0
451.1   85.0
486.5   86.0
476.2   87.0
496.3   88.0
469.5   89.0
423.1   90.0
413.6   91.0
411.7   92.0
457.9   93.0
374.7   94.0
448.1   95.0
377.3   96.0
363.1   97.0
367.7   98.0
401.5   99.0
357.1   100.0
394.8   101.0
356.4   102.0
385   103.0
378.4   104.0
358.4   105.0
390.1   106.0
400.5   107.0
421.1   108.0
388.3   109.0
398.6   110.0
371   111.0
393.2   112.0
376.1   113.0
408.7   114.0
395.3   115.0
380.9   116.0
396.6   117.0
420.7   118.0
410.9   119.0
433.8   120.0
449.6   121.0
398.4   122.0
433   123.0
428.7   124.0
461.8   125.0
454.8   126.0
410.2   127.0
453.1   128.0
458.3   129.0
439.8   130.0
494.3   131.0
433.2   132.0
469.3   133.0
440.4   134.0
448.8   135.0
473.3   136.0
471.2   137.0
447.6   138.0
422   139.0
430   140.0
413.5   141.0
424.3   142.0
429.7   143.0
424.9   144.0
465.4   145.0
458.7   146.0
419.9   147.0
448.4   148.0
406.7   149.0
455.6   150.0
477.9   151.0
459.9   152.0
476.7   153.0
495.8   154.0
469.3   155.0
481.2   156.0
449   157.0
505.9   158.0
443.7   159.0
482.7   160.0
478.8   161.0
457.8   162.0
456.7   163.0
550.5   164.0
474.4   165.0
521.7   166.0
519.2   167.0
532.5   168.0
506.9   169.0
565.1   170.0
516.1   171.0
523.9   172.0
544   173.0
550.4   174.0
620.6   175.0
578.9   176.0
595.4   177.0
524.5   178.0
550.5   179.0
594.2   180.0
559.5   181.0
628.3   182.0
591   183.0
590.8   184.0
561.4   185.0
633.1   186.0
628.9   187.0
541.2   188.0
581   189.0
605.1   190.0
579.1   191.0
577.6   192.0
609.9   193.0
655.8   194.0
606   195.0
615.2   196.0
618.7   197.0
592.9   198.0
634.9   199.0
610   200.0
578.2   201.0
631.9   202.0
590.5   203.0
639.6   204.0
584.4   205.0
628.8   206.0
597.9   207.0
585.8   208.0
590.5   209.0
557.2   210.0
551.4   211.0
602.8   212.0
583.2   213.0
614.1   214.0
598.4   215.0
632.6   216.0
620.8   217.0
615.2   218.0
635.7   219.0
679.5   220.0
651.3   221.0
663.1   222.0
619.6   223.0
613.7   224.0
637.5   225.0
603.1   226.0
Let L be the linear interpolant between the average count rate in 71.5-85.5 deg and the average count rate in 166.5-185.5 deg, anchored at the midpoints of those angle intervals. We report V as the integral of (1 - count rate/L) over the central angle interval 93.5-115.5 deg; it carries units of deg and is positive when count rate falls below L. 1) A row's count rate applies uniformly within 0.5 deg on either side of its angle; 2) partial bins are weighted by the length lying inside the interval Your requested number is 3.5 deg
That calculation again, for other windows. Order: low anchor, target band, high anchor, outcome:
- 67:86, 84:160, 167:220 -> 8.09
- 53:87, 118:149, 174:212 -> 3.39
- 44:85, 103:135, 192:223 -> 3.28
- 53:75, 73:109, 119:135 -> -1.63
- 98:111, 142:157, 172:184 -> 1.41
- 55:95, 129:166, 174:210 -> 4.51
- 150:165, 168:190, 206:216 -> -2.01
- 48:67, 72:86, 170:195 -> -1.42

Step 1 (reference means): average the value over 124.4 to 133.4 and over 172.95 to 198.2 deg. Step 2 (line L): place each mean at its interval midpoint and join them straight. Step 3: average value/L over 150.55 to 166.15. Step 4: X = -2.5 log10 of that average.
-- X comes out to 0.10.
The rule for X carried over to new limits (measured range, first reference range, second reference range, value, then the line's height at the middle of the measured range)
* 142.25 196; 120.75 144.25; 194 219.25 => -0.003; 523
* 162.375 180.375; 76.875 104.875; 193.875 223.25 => 0.023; 551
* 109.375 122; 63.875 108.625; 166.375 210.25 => 0.140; 458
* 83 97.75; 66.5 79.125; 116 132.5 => -0.063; 411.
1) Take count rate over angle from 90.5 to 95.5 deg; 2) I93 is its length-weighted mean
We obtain 421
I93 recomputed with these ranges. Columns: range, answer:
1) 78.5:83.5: 423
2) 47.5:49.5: 355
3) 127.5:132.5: 456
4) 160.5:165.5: 484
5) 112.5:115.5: 393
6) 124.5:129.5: 448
